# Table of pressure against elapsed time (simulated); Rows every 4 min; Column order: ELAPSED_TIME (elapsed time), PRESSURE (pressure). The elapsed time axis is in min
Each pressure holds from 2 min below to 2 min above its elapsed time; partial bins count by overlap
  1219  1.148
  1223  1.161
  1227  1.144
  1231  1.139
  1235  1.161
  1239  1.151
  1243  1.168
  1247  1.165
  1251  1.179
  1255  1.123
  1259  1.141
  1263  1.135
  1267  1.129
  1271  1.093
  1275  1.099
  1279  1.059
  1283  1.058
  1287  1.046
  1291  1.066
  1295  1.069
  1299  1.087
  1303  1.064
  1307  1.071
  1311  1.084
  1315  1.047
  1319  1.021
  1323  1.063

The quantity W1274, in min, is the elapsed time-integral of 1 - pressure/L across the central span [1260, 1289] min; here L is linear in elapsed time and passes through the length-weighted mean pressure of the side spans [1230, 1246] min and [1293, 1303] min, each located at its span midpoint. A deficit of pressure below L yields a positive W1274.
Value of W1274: 0.4 min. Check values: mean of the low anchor 1.16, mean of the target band 1.09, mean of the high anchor 1.08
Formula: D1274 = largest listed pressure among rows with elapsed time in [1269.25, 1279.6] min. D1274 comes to 1.099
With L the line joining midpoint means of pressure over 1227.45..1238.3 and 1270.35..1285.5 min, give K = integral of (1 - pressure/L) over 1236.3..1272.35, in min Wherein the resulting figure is -1.0 min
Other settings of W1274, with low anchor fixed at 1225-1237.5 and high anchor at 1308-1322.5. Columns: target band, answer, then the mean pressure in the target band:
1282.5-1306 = 0.2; 1.07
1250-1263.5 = -0.3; 1.14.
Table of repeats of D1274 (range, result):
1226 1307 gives 1.179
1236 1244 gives 1.168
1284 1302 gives 1.087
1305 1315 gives 1.084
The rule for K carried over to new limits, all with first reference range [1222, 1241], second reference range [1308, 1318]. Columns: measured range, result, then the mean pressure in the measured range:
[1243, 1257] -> -0.3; 1.16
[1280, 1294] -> 0.4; 1.06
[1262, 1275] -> -0.1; 1.11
